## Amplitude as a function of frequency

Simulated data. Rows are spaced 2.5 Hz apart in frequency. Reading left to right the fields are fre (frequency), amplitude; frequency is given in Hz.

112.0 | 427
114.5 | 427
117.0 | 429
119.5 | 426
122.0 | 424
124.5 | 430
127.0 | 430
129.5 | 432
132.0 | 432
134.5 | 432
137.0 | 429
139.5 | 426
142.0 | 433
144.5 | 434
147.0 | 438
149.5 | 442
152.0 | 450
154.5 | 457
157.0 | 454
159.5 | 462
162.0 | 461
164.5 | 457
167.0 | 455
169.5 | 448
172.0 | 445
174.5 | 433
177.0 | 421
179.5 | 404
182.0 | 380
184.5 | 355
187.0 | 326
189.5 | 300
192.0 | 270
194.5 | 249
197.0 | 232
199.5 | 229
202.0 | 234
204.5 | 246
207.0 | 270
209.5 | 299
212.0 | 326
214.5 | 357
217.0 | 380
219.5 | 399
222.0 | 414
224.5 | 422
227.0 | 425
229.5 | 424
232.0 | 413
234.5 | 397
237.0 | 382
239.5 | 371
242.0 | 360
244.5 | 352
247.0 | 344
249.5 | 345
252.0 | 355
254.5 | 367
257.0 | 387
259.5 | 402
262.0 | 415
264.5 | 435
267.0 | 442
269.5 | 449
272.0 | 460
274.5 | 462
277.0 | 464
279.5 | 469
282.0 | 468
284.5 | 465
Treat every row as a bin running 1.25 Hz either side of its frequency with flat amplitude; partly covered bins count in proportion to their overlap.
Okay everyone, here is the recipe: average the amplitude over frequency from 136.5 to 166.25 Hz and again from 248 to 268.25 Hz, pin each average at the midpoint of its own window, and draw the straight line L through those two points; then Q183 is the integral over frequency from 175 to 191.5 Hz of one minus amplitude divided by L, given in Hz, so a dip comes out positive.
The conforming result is 2.57 Hz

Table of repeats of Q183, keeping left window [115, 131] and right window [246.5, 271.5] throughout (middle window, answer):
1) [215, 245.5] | 0.74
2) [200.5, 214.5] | 4.37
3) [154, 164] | -0.91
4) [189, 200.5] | 4.42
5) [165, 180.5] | -0.69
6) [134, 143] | -0.10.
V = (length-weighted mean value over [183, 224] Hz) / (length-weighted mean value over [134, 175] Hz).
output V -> 0.7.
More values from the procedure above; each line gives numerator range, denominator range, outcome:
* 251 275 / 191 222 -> 1.41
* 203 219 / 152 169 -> 0.69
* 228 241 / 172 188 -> 1.01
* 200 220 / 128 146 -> 0.71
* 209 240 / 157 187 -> 0.91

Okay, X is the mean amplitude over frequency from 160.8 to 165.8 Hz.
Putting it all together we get 459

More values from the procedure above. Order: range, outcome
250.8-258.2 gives 370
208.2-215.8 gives 327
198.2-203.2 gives 231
